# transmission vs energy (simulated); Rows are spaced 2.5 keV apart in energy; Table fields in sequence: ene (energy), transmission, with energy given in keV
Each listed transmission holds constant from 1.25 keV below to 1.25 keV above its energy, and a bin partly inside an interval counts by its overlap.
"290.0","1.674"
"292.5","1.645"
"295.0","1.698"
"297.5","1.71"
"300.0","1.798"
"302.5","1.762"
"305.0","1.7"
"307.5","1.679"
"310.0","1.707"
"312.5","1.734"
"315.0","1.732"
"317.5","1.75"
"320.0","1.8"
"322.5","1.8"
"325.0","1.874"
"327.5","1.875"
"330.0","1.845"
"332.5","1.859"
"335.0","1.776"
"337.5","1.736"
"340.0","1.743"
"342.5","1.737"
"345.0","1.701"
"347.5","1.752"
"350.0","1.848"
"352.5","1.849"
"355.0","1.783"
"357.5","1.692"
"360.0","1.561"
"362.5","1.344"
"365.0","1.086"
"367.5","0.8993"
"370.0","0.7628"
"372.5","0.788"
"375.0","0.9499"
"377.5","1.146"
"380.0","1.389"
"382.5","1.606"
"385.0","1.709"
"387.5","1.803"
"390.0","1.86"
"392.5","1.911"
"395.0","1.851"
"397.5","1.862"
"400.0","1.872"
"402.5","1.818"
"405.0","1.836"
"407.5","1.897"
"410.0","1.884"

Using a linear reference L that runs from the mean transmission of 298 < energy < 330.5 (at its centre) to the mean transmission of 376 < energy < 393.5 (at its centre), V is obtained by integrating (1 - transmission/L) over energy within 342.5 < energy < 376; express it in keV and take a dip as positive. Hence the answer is 5.52 keV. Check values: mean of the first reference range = 1.77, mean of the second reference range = 1.62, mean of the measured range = 1.4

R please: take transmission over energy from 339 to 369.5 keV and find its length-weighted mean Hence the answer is 1.56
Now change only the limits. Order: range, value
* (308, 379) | 1.58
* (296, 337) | 1.77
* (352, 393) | 1.4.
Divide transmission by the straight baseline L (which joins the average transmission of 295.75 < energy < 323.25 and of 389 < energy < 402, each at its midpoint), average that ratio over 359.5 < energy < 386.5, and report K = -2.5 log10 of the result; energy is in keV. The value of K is 0.46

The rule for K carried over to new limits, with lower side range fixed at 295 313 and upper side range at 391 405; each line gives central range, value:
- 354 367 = 0.24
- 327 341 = -0.02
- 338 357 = 0.01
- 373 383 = 0.45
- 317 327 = -0.04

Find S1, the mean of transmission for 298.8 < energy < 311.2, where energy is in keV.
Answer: 1.73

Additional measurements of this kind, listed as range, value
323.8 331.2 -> 1.86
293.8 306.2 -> 1.73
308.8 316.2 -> 1.72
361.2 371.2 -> 1.03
